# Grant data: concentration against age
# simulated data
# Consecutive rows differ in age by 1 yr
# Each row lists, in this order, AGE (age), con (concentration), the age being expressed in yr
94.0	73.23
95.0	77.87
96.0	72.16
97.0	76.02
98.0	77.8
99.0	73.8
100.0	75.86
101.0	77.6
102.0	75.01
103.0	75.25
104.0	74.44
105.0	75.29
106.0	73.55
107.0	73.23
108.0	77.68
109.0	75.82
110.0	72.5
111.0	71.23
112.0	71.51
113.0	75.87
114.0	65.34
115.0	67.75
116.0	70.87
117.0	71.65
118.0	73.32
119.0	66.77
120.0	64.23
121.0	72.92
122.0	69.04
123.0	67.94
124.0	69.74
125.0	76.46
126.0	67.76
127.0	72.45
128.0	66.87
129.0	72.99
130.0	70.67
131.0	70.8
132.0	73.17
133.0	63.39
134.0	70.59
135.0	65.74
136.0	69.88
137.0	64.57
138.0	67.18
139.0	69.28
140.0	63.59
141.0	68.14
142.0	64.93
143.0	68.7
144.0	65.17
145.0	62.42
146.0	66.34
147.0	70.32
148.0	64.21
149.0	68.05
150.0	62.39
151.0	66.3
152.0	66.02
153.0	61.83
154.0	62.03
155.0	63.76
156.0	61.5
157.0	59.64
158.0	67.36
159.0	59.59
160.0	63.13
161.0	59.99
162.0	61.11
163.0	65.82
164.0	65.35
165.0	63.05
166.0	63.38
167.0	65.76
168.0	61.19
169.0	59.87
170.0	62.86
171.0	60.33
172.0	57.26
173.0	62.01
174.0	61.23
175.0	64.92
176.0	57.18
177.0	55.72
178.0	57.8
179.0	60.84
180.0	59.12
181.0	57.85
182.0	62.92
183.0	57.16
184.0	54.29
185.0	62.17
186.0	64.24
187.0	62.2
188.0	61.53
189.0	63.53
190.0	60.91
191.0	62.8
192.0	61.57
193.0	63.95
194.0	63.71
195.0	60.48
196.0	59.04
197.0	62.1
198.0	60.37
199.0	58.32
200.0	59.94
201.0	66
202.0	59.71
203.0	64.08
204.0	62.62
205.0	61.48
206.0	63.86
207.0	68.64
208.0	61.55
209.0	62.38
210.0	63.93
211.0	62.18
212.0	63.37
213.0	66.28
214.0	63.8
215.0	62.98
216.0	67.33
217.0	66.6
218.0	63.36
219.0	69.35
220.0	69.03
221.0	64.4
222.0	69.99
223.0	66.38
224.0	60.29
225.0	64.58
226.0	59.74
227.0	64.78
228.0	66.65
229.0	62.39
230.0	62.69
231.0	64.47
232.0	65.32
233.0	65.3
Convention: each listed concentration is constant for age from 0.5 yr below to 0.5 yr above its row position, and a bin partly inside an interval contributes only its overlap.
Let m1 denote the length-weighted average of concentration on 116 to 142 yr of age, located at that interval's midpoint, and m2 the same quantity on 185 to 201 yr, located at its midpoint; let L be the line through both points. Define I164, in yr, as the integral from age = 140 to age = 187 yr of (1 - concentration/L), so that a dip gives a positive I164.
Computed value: 1.93 yr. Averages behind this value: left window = 69.1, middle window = 62.5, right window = 61.8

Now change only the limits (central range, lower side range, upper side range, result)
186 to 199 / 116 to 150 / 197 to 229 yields 0.66 yr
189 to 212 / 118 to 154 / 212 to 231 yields 1.17 yr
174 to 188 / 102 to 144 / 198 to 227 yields 1.34 yr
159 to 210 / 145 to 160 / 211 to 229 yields 2.39 yr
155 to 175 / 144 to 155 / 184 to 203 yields 0.49 yr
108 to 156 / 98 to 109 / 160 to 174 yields 0.71 yr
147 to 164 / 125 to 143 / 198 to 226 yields 0.95 yr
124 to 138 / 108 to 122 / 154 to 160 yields -0.38 yr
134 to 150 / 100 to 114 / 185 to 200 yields 0.59 yr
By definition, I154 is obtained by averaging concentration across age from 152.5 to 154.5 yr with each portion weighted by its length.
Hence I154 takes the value 61.9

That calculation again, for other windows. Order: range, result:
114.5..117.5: 70.1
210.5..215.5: 63.7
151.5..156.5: 63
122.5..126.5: 70.5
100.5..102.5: 76.3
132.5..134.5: 67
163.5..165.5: 64.2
